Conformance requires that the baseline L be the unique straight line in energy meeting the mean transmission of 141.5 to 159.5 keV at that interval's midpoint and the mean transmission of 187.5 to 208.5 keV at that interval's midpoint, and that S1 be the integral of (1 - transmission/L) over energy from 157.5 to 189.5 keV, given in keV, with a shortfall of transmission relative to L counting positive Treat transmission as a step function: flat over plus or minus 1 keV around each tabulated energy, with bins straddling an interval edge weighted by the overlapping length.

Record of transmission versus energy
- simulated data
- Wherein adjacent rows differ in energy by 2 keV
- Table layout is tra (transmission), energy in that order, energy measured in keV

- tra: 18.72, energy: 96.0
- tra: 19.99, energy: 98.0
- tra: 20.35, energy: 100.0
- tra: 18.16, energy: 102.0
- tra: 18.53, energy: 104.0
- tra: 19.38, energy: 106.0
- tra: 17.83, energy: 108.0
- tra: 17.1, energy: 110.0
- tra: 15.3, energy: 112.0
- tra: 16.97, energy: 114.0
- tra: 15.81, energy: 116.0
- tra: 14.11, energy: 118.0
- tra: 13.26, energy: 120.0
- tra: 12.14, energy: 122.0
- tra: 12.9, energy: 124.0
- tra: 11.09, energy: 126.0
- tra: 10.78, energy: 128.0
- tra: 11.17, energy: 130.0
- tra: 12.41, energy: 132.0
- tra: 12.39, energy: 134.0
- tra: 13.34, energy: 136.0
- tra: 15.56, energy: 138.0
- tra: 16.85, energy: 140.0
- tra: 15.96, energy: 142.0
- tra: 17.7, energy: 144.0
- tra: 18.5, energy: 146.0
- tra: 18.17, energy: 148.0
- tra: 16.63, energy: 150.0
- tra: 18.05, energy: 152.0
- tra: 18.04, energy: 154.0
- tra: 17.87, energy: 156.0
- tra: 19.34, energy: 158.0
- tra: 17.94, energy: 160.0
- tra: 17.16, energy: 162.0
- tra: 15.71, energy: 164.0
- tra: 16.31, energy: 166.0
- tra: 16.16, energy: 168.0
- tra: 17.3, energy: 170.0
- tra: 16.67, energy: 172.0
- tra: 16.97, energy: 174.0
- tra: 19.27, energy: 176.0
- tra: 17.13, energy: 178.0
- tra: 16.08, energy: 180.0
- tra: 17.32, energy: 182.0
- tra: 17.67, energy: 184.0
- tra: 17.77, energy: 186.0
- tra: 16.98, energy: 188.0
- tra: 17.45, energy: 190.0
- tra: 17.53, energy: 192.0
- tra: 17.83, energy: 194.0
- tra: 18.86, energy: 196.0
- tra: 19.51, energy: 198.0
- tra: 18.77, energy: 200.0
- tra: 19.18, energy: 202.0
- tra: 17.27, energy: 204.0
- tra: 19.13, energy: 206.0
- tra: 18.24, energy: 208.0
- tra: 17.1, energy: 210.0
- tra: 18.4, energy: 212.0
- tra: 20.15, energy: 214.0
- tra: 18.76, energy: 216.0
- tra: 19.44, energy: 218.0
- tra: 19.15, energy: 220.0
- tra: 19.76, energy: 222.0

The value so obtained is 1.5 keV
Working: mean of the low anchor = 17.9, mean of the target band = 17.2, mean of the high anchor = 18.3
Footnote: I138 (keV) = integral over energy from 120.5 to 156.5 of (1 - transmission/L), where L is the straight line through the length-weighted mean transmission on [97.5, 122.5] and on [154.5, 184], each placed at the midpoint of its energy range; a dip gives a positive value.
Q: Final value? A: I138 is 4.55 keV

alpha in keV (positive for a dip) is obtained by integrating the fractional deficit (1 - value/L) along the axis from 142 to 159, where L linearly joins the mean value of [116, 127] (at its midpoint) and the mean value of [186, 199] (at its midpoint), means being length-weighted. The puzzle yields -3.3 keV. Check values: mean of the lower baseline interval 13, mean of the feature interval 17.9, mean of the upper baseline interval 18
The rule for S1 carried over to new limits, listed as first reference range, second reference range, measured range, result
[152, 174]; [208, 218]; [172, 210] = 0.34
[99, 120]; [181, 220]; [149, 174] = 0.78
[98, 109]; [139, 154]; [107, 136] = 7.22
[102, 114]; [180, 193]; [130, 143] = 2.49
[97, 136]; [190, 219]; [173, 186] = 0.12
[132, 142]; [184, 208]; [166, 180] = -0.30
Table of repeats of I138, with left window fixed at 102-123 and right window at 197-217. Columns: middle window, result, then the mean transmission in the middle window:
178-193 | 0.7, 17.2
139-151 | -0.2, 17.3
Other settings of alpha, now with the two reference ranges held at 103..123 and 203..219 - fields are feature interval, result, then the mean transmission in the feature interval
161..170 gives 0.5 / 16.4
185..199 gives 0.1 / 18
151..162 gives -0.6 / 18.1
